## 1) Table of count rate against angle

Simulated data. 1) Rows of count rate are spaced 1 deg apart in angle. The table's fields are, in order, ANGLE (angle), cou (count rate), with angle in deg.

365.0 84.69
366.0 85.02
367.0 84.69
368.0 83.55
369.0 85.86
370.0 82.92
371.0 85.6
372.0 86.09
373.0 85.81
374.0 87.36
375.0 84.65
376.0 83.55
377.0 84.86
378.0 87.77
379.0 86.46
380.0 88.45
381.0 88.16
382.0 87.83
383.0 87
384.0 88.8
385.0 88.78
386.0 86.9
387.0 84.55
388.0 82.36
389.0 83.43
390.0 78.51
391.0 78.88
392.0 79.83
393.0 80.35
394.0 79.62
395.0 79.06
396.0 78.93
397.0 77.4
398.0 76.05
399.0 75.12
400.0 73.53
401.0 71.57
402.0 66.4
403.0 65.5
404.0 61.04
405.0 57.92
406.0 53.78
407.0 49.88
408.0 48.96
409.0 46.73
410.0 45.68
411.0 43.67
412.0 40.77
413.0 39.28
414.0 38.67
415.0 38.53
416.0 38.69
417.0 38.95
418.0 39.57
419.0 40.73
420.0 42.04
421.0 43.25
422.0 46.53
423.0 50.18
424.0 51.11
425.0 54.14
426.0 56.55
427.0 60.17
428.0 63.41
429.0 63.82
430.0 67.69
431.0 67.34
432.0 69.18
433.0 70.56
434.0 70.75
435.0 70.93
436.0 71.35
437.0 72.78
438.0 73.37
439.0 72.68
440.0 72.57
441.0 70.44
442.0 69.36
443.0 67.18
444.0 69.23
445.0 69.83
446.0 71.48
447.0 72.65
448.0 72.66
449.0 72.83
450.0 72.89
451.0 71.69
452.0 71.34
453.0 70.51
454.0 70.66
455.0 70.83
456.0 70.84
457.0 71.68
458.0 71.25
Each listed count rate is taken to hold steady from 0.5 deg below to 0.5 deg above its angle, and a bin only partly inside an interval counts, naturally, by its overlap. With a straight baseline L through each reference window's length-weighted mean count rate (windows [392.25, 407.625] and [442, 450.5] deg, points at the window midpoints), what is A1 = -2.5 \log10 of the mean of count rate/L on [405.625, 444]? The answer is 0.25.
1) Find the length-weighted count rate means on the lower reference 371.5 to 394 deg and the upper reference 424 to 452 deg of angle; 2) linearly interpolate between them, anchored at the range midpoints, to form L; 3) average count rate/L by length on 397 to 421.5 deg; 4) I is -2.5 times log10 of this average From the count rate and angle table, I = 0.43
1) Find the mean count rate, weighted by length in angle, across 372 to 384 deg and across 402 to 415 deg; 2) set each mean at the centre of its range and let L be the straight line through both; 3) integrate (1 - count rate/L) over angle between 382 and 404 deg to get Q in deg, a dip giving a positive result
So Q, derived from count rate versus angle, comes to -3.5 deg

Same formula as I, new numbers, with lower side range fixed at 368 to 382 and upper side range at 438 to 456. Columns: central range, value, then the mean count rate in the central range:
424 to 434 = 0.180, 63.4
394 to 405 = 0.126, 72.1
